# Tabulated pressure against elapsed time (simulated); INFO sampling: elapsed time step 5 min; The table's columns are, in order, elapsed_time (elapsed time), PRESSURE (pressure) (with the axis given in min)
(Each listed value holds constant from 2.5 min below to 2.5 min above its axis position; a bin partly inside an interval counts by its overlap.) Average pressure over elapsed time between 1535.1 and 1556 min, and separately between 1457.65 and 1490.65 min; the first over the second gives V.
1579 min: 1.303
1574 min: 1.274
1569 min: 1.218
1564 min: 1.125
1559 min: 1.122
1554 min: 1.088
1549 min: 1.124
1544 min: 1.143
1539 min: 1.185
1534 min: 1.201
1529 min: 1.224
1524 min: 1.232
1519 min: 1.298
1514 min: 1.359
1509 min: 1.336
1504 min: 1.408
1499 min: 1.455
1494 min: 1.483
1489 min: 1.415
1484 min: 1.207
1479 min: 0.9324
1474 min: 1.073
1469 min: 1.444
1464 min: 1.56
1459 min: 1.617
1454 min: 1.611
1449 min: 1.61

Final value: 0.9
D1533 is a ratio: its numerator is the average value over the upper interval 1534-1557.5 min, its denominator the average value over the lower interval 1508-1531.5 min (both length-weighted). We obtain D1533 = 0.9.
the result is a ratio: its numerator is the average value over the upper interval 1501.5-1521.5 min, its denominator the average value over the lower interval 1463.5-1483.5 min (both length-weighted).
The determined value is 1.11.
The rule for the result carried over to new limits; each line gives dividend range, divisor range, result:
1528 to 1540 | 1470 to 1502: 0.95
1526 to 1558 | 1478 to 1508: 0.87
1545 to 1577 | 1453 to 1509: 0.84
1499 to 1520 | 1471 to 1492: 1.17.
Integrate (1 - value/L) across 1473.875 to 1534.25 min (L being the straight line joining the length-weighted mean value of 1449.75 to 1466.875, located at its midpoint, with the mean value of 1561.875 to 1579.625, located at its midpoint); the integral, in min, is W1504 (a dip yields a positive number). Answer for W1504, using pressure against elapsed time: 6.31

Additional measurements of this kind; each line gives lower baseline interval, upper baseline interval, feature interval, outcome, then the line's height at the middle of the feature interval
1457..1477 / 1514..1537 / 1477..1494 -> 1.5 min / 1.36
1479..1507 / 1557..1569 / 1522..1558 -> 1.3 min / 1.21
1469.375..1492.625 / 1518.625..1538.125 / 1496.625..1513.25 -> -2.5 min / 1.21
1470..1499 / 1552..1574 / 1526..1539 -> -0.2 min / 1.19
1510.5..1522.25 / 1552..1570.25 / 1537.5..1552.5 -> 0.7 min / 1.2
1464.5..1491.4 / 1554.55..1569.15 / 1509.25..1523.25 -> -1.5 min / 1.19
